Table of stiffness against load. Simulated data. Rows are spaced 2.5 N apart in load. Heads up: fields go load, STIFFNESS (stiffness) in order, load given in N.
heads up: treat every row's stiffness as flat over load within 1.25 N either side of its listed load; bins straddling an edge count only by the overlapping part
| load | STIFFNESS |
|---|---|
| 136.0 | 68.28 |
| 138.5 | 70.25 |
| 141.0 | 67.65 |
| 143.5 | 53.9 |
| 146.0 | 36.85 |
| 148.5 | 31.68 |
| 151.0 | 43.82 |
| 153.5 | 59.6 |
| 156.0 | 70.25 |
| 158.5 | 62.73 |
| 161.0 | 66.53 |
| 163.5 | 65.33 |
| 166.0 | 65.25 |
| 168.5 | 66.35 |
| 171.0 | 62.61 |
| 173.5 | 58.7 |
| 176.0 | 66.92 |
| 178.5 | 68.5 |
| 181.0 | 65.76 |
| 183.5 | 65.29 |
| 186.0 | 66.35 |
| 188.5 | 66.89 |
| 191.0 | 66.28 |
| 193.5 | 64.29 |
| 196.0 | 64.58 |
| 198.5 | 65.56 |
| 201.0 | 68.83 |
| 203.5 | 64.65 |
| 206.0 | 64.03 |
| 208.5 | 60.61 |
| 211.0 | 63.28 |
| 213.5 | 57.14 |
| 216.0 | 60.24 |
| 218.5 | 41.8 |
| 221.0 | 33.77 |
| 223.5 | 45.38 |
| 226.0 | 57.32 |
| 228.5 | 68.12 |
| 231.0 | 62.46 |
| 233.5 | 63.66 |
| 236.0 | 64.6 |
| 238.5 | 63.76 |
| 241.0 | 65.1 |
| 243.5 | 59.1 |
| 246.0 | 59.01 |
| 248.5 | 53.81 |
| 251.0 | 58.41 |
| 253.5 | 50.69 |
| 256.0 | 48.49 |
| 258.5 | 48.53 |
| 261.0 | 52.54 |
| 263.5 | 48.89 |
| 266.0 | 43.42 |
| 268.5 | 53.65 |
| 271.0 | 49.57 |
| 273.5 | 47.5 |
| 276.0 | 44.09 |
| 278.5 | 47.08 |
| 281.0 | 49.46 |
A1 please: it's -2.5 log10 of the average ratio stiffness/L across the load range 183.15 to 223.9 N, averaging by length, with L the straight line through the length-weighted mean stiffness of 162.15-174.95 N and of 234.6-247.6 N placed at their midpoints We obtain 0.05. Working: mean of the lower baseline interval 63.7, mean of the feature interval 60.1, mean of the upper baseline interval 62.1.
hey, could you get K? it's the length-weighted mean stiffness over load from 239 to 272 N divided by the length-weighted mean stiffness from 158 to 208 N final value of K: 0.82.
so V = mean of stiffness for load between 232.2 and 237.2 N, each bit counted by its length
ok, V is 64.1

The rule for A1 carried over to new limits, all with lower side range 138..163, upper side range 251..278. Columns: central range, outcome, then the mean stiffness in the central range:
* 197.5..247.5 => -0.150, 59.4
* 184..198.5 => -0.219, 65.6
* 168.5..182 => -0.182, 64.6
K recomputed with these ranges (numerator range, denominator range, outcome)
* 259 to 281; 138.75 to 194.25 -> 0.79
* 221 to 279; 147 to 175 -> 0.92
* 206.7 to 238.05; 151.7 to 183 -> 0.88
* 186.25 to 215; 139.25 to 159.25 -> 1.20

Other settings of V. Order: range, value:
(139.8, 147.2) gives 52.8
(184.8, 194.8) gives 65.9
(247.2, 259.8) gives 52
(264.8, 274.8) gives 48.5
